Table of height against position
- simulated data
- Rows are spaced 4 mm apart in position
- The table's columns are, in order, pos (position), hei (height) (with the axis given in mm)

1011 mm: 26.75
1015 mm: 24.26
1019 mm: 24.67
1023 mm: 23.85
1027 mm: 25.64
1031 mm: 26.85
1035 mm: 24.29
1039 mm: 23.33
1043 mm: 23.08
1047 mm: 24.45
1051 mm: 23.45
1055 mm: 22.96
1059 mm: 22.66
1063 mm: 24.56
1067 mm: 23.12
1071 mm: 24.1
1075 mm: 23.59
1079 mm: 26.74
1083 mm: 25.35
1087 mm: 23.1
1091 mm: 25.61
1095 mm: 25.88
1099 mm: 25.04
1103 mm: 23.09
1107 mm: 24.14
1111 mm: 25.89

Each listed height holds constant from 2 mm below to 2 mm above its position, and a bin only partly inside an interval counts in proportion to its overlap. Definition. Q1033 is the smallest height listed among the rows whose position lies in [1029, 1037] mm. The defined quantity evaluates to 24.29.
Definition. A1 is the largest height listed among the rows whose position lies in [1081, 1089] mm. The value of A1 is 25.35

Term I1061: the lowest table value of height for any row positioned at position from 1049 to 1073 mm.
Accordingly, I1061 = 22.66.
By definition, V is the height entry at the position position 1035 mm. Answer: 24.29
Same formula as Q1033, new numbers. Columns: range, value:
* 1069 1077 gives 23.59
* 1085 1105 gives 23.09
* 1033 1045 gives 23.08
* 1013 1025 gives 23.85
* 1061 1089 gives 23.1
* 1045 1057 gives 22.96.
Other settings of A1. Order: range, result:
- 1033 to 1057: 24.45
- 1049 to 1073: 24.56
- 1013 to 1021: 24.67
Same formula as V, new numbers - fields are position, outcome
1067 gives 23.12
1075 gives 23.59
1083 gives 25.35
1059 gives 22.66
